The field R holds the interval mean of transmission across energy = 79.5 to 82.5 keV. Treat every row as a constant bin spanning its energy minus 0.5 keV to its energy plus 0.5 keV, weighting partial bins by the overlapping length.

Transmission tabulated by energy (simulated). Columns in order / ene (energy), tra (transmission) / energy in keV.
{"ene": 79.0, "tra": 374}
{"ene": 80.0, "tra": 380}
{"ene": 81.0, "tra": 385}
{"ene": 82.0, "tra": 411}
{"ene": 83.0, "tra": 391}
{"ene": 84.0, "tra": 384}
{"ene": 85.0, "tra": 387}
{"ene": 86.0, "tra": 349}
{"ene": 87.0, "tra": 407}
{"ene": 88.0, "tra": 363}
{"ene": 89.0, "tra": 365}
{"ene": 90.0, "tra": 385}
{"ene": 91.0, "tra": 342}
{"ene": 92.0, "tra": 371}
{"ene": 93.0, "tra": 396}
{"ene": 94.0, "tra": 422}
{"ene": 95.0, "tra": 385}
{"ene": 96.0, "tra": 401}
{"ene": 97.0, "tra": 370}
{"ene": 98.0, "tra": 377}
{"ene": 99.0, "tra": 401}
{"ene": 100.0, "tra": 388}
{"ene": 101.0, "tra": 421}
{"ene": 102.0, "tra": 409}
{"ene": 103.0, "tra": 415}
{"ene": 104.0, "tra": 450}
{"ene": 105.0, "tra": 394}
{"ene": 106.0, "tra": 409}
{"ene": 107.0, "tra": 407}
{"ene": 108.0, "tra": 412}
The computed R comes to 392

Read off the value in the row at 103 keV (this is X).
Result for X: 415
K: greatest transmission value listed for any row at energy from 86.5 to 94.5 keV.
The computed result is 422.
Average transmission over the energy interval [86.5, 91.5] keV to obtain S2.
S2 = 372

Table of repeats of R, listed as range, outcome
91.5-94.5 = 396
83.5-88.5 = 378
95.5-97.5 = 386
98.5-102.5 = 405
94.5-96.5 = 393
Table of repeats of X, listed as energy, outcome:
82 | 411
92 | 371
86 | 349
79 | 374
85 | 387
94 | 422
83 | 391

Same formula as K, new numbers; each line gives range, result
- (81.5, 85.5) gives 411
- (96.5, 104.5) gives 450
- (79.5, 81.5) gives 385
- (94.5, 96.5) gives 401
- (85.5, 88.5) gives 407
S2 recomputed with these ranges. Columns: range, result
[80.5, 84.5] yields 393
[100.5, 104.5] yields 424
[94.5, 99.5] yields 387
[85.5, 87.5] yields 378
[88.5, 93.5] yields 372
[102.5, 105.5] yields 420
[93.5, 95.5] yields 404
